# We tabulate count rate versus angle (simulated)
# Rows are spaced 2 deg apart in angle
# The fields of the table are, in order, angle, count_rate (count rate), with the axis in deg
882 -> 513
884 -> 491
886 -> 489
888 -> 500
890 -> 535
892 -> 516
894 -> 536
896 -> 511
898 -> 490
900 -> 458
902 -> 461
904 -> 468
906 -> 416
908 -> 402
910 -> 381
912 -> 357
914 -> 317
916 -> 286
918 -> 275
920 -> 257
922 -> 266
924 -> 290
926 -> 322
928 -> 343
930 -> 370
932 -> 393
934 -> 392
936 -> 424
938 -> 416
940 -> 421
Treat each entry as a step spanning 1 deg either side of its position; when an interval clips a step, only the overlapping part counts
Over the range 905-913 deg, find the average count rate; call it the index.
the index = 389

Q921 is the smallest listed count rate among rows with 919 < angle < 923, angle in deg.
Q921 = 257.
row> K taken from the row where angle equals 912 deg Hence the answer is 357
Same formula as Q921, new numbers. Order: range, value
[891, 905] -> 458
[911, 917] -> 286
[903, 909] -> 402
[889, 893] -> 516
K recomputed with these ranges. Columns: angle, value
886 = 489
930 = 370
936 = 424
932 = 393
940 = 421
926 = 322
